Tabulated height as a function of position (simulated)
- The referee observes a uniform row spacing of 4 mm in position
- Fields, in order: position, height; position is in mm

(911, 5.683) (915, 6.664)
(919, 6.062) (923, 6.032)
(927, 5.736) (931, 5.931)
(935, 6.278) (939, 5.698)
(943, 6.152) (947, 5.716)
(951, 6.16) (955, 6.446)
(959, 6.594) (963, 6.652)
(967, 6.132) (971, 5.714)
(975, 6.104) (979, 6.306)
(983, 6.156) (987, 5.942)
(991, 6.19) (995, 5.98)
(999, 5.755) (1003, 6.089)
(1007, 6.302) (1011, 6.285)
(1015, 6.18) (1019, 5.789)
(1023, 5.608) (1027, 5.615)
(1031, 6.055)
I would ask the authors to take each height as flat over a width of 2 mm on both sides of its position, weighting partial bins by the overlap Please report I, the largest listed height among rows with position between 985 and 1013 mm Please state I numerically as 6.302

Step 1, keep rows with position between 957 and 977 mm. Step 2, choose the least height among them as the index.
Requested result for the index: 5.714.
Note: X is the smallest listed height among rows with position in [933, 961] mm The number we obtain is 5.698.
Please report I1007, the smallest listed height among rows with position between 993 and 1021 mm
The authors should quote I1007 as 5.755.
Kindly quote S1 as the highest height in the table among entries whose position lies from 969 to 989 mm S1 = 6.306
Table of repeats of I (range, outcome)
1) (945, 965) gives 6.652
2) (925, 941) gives 6.278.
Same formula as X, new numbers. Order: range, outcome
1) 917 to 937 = 5.736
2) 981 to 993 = 5.942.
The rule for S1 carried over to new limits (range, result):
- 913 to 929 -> 6.664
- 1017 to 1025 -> 5.789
